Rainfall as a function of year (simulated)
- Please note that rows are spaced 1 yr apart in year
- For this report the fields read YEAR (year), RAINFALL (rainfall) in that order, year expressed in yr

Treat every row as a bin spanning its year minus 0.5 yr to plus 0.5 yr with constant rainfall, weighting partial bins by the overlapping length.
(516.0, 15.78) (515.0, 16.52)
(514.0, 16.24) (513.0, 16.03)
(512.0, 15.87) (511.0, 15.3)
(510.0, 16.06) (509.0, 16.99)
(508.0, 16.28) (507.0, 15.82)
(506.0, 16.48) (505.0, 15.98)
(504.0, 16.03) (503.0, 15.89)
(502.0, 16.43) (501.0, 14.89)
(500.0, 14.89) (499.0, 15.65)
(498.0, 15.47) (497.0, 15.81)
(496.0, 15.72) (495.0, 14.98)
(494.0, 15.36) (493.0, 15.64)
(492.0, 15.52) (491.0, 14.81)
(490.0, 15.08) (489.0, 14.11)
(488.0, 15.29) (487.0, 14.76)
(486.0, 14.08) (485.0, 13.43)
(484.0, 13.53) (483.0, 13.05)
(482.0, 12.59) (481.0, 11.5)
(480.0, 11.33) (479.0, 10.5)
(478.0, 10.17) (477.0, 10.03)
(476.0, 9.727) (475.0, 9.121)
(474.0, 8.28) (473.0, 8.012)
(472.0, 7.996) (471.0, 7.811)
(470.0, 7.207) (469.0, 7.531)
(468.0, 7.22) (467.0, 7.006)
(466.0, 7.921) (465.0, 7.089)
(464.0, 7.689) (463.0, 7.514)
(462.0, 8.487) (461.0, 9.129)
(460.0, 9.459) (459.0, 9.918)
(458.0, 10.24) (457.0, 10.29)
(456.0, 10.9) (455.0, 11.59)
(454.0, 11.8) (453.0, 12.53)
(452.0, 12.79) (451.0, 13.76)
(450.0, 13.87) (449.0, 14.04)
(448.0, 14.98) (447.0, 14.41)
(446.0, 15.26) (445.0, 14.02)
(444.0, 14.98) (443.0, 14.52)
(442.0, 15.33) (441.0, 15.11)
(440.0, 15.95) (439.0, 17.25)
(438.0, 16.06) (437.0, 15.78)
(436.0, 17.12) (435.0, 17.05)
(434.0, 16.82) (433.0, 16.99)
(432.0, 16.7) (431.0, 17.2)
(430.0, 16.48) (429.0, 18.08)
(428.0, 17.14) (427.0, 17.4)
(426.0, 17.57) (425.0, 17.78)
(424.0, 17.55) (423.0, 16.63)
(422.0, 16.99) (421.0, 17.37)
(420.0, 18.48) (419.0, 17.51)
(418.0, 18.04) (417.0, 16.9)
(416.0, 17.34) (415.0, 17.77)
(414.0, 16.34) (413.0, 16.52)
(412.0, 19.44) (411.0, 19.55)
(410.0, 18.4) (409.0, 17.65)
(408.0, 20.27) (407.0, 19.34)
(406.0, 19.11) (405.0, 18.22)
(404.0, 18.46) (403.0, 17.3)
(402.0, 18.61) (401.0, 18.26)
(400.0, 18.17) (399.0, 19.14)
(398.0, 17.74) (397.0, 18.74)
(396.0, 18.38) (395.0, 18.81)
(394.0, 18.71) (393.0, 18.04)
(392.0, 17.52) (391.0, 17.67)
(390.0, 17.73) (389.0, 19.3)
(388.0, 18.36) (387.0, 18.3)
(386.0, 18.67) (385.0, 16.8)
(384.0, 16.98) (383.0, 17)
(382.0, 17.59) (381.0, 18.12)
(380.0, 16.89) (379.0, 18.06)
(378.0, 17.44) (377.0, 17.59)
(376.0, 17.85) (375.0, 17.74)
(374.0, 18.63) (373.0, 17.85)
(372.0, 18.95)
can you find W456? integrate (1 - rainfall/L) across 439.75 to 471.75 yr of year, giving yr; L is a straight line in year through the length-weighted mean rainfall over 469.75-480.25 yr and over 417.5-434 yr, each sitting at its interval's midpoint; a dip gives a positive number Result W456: 3.4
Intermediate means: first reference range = 17.4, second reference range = 9.1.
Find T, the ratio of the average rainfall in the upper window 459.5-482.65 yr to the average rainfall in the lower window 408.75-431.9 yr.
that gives 0.51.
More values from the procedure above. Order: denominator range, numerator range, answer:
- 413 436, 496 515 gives 0.92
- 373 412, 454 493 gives 0.58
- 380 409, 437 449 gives 0.84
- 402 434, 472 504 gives 0.75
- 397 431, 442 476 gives 0.59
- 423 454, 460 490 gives 0.64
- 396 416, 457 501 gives 0.62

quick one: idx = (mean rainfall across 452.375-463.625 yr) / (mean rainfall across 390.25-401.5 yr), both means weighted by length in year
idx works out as 0.56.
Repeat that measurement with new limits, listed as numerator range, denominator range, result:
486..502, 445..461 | 1.23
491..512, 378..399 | 0.88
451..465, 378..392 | 0.57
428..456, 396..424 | 0.84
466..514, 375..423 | 0.73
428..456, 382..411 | 0.83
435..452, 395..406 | 0.82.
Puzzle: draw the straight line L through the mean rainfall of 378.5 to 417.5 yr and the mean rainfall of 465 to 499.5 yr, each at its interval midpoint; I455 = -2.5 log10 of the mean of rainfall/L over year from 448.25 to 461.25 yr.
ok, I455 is 0.19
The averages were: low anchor 18.1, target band 11.7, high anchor 11.9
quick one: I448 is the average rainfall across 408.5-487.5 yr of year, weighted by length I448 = 13.6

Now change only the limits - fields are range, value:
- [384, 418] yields 18.2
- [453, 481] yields 9.14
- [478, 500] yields 14.1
